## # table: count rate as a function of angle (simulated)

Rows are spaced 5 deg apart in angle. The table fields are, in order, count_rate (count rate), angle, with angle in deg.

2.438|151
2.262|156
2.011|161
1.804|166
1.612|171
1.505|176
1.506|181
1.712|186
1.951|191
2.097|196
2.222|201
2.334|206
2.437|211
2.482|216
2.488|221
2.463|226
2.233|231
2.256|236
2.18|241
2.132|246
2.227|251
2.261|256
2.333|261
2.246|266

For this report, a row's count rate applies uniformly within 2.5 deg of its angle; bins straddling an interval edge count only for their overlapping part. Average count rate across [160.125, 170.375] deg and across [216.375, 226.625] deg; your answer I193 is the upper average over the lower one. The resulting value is 1.35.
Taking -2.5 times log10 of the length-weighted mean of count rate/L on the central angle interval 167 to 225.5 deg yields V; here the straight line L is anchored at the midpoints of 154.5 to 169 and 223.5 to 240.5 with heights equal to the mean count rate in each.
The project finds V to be 0.06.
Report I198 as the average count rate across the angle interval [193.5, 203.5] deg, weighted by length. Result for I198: 2.16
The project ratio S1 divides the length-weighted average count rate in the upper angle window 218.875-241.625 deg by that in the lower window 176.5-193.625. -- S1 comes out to 1.4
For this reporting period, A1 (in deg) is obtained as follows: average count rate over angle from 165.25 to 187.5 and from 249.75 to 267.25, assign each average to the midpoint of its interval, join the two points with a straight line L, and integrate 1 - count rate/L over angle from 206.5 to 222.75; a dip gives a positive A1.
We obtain -4.5 deg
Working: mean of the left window 1.61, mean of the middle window 2.45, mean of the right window 2.27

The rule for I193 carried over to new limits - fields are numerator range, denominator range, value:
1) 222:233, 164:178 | 1.45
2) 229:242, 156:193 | 1.26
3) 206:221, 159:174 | 1.36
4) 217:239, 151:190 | 1.30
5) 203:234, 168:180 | 1.54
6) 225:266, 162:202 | 1.26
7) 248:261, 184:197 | 1.18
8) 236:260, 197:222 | 0.93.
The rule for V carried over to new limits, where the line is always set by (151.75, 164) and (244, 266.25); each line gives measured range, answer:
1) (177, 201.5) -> 0.19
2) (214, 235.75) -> -0.08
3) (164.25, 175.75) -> 0.29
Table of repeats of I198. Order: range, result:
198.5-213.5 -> 2.33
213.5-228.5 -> 2.48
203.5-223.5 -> 2.44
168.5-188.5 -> 1.58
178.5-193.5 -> 1.72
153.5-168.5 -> 2.03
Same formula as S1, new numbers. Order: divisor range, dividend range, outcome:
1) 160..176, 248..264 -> 1.30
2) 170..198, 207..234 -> 1.39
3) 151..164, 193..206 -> 1.00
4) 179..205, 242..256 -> 1.14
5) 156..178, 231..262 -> 1.24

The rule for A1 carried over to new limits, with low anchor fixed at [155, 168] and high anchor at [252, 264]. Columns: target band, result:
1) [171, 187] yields 3.8 deg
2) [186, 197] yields 0.8 deg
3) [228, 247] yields 0.1 deg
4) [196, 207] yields -0.6 deg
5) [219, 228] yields -1.2 deg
